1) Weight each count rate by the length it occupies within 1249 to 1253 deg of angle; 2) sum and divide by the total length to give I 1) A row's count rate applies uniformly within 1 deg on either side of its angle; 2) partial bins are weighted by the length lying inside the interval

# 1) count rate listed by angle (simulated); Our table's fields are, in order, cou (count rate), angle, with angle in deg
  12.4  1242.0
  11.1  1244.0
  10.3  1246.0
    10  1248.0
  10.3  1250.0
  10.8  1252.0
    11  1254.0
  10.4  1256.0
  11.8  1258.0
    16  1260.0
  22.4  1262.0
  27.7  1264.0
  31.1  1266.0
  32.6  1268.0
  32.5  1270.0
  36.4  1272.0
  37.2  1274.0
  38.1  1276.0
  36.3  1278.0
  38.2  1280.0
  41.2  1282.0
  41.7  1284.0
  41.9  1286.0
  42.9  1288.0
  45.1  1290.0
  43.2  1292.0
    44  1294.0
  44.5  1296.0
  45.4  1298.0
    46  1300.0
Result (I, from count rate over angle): 10.6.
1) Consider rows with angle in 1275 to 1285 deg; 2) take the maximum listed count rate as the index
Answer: 41.7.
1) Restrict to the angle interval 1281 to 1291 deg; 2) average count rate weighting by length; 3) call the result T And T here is 42.6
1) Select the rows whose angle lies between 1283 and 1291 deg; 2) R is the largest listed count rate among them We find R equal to 45.1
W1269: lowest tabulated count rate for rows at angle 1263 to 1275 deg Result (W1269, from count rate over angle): 27.7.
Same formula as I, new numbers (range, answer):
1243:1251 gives 10.4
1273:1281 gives 37.5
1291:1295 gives 43.6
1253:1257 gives 10.7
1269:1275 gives 35.4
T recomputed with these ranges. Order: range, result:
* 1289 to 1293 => 44.2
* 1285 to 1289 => 42.4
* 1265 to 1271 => 32.1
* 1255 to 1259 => 11.1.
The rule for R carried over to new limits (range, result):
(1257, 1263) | 22.4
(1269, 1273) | 36.4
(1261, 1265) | 27.7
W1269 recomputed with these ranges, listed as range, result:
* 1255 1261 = 10.4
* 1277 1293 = 36.3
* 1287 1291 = 42.9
